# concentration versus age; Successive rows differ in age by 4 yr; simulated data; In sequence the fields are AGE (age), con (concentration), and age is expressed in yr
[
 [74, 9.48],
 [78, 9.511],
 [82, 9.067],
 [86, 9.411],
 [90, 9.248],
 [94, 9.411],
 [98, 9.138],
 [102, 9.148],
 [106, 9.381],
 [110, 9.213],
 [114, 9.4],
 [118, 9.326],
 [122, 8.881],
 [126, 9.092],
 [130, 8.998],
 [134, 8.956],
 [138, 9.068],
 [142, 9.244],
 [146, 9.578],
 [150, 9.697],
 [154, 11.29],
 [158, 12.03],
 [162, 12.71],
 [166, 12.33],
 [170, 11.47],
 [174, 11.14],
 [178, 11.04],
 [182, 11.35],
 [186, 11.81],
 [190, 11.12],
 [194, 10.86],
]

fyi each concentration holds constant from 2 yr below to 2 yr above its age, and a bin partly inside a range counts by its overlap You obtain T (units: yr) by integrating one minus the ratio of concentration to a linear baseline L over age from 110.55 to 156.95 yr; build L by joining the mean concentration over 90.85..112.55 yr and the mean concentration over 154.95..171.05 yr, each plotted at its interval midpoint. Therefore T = 5.6 yr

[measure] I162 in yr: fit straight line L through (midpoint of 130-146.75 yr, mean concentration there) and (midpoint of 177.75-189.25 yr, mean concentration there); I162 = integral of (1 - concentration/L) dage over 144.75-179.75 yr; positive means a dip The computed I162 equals -3.2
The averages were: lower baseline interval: 9.16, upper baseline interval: 11.4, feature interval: 11.3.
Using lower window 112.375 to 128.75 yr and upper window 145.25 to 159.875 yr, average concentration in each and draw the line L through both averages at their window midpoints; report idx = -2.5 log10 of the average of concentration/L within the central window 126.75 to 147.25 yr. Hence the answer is 0.092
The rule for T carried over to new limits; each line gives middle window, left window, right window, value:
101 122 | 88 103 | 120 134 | -0.3 yr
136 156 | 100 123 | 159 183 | 1.7 yr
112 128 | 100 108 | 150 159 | 1.1 yr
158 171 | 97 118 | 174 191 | -1.7 yr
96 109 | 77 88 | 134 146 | 0.1 yr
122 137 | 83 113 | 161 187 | 1.8 yr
